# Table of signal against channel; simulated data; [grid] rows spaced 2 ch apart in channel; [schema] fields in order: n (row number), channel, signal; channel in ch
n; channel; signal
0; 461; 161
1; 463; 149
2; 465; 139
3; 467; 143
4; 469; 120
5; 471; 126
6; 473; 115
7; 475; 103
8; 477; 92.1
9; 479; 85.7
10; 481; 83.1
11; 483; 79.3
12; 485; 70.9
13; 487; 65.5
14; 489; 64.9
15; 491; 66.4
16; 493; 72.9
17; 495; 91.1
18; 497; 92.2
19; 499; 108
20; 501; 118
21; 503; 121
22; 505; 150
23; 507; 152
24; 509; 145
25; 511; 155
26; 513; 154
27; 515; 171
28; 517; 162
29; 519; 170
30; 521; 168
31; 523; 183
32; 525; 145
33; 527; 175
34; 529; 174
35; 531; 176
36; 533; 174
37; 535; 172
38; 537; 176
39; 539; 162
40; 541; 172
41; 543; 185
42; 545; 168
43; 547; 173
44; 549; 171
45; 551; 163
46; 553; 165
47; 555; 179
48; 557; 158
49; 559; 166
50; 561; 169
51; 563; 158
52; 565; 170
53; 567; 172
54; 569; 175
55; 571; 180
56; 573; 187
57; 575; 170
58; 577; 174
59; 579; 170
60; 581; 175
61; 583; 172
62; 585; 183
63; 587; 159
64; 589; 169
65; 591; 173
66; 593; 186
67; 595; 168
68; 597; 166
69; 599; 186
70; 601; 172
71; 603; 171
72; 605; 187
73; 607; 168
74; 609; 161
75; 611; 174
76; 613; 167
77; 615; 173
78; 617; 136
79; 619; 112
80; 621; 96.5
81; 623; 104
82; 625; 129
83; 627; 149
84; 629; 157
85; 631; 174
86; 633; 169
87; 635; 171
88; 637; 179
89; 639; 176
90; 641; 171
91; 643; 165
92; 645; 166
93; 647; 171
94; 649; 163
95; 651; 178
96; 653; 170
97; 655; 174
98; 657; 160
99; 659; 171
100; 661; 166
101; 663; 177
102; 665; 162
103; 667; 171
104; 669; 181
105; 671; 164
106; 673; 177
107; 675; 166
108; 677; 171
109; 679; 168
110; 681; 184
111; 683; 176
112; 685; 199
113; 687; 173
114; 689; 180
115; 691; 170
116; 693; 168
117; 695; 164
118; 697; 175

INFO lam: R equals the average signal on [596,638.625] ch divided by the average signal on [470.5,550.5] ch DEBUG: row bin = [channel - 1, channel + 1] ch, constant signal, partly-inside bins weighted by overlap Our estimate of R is 1.17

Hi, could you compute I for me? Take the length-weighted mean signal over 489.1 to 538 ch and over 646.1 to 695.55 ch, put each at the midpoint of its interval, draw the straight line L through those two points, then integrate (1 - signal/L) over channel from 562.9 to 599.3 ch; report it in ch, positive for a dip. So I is -4.17 ch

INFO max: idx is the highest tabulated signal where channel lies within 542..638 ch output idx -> 187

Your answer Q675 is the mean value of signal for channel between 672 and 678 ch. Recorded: 171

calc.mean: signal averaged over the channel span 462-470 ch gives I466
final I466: 138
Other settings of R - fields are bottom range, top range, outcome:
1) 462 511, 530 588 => 1.60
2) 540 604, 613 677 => 0.94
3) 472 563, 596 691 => 1.19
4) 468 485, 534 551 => 1.74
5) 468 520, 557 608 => 1.53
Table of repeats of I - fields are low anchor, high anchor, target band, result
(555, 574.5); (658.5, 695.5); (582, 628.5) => 3.4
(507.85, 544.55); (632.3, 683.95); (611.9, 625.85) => 3.2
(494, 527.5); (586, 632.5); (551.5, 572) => -2.4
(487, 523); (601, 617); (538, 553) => -2.8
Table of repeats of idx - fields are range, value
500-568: 185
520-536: 183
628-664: 179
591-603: 186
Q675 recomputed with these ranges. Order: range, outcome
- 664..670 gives 171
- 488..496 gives 73.8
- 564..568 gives 171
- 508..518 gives 157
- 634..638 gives 175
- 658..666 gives 169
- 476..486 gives 82.2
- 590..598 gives 173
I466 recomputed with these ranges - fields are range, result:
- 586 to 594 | 172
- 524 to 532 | 168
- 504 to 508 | 151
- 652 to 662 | 168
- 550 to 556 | 169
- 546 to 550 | 172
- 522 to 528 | 168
